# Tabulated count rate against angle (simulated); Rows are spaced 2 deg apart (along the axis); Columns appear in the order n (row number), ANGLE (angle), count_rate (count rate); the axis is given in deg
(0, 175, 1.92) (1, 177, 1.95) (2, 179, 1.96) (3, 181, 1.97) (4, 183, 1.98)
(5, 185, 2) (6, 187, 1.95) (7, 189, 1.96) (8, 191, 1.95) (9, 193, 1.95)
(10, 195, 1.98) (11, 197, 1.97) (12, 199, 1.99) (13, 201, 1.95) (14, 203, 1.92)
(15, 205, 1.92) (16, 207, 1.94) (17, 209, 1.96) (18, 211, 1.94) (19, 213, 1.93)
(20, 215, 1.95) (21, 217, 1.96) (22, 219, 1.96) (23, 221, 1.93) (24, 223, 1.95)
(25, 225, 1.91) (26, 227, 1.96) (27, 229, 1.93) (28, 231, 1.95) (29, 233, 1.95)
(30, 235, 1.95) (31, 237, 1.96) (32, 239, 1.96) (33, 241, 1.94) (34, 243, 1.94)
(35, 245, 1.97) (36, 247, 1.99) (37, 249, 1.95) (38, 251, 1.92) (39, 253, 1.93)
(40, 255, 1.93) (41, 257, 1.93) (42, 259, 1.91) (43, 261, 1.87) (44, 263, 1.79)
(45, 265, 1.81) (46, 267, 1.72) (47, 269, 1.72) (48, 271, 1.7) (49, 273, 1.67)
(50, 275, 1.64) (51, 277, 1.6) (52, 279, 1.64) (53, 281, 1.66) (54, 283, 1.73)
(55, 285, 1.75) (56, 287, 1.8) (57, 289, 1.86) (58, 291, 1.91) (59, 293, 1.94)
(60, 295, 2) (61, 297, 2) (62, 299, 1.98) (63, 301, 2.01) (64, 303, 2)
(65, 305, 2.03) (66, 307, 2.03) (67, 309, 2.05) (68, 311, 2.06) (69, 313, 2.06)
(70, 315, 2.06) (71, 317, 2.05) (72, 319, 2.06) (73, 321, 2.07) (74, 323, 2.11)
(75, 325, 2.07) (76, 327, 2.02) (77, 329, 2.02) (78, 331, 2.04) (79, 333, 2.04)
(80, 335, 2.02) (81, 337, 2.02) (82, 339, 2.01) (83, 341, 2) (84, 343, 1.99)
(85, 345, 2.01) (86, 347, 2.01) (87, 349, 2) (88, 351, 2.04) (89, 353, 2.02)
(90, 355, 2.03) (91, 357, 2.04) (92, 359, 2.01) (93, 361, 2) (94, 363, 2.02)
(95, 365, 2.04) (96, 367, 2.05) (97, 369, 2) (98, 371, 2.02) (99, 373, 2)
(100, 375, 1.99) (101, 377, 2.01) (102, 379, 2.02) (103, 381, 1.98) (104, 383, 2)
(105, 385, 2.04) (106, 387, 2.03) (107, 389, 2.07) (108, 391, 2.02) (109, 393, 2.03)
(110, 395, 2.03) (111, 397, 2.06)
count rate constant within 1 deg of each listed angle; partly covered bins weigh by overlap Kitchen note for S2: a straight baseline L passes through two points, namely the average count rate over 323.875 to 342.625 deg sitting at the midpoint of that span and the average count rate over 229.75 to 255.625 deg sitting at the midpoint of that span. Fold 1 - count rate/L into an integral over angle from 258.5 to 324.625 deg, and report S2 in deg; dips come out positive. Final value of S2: 3.4 deg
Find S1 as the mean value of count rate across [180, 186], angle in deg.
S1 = 1.98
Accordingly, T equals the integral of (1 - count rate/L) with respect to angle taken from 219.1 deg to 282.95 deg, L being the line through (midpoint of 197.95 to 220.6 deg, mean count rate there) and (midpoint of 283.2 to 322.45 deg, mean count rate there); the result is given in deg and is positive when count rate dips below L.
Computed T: 3.3 deg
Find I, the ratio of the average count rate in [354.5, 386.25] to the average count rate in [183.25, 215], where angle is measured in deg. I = 1.03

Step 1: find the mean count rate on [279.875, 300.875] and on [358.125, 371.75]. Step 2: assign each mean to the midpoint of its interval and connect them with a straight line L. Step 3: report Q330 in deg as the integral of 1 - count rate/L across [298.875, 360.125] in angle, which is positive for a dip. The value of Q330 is -2.7 deg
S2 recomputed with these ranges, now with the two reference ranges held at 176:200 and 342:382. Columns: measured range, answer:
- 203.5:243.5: 0.7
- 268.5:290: 3.1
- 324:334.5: -0.2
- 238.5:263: 0.7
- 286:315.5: 0.2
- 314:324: -0.3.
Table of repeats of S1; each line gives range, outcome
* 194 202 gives 1.97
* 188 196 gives 1.96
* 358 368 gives 2.02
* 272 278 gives 1.64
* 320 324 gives 2.09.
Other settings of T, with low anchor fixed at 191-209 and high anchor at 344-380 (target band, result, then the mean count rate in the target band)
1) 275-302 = 2.2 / 1.83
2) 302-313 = -0.2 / 2.04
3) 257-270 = 1.1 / 1.81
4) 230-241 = 0.1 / 1.95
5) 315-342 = -0.5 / 2.04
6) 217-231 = 0.1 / 1.94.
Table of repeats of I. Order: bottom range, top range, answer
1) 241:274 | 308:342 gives 1.10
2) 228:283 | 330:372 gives 1.09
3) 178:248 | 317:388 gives 1.04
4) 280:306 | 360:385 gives 1.06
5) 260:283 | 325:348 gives 1.18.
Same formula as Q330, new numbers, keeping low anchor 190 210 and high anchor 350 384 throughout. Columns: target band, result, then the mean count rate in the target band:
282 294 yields 0.93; 1.83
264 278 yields 2.02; 1.69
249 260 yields 0.26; 1.93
